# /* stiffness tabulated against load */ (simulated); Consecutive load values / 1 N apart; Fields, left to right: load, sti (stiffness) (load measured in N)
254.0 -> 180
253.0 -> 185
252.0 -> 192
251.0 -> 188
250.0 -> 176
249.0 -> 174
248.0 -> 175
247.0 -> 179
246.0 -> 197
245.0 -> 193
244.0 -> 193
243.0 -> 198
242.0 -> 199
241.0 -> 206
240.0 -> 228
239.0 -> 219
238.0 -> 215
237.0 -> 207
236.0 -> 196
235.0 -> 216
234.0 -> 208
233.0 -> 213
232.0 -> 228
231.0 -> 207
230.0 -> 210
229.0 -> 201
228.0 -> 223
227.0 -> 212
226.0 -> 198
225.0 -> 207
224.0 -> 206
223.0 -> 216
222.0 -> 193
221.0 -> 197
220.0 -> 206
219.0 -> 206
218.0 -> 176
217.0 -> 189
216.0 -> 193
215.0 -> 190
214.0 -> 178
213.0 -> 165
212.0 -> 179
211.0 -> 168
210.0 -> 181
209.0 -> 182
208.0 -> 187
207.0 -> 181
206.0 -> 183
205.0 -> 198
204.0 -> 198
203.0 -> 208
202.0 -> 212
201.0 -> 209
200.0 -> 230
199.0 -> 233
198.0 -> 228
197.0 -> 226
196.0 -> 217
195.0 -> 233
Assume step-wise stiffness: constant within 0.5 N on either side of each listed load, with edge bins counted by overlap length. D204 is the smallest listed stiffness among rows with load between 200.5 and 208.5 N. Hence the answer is 181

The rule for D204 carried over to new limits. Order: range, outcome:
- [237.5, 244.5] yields 193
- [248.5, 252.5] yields 174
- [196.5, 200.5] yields 226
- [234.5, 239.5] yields 196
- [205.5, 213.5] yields 165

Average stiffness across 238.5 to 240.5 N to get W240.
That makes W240 224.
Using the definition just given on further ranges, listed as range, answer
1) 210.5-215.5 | 176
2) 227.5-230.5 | 211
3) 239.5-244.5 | 205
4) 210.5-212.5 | 174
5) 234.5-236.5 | 206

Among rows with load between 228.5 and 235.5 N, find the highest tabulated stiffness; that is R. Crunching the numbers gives 228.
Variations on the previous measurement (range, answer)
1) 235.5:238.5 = 215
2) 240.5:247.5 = 206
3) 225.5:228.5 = 223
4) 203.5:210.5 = 198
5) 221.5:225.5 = 216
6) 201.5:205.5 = 212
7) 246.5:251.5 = 188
